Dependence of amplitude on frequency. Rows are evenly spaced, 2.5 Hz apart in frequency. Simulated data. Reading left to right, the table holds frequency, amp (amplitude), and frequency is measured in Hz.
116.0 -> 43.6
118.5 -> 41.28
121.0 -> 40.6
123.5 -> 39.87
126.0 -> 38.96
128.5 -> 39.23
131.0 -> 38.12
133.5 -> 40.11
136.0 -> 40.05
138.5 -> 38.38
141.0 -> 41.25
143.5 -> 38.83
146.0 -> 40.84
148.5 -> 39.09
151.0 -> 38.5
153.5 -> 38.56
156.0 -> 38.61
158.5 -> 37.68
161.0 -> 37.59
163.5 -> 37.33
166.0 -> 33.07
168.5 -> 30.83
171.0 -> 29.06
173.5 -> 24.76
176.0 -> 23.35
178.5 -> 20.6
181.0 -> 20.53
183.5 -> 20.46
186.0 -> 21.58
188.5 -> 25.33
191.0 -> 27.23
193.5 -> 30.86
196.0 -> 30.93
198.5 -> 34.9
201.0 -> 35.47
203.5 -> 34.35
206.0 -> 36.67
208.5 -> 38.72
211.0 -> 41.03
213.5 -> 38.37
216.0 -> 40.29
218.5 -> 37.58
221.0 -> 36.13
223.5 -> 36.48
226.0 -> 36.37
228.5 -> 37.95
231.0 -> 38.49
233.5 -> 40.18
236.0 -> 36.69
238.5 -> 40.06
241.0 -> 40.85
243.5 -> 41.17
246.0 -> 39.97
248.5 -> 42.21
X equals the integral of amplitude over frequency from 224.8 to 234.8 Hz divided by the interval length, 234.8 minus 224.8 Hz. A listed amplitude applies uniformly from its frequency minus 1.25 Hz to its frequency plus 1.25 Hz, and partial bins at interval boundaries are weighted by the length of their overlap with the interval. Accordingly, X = 38.2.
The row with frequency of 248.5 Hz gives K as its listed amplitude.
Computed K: 42.21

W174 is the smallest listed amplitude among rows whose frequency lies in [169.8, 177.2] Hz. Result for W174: 23.35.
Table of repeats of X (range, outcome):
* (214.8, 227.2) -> 37.4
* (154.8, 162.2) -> 38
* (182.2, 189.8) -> 22.5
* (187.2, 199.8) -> 29.8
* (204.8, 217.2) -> 39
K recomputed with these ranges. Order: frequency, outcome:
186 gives 21.58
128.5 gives 39.23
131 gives 38.12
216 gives 40.29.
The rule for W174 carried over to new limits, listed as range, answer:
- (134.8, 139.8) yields 38.38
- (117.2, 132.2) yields 38.12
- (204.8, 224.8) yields 36.13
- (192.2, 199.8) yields 30.86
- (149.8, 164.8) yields 37.33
